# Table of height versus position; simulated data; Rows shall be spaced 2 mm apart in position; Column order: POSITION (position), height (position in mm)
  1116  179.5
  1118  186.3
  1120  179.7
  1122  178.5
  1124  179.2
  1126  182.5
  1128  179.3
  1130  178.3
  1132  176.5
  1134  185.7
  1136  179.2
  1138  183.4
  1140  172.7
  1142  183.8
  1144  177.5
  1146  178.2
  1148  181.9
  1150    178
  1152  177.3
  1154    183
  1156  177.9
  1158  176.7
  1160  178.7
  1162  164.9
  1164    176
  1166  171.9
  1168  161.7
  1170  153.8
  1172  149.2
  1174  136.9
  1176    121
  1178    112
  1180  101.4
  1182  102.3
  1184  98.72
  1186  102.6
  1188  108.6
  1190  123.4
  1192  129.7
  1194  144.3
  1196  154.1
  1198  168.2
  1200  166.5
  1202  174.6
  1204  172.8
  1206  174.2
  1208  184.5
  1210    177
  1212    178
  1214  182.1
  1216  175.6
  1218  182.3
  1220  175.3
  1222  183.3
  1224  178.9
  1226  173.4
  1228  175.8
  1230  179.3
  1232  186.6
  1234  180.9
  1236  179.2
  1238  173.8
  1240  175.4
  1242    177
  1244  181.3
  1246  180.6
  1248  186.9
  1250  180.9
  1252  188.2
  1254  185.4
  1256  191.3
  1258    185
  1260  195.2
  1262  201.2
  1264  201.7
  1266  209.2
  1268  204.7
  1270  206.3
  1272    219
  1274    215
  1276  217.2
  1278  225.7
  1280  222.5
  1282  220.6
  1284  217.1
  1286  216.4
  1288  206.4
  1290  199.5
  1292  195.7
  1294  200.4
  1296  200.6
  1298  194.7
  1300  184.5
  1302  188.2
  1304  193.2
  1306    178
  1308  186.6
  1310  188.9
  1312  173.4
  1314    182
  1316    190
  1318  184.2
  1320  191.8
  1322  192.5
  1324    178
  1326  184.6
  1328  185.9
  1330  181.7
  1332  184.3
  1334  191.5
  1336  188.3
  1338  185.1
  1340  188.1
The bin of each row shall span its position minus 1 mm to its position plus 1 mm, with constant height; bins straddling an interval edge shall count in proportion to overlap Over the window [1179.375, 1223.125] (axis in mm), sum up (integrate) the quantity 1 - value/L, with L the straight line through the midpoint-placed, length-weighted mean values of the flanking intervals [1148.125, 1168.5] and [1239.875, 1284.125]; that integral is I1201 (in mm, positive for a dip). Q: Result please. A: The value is 7.7 mm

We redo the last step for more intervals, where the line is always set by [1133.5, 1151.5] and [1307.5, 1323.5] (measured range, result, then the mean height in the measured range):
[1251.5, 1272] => -1.57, 198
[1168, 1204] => 9.37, 134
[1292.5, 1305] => -0.56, 194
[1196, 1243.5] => 1.51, 177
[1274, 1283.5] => -1.85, 221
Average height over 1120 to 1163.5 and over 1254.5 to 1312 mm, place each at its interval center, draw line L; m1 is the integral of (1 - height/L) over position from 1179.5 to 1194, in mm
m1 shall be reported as 5.8 mm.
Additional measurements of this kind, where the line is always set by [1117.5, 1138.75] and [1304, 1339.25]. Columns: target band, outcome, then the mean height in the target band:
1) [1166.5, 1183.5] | 4.83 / 130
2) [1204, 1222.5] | 0.41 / 179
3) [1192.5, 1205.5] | 1.41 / 163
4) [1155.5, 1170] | 0.83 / 171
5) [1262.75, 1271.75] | -1.10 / 206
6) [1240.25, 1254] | 0.09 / 182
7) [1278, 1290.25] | -2.07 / 216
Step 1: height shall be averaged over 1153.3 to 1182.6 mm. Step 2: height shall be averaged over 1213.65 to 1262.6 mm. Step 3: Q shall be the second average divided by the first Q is 1.20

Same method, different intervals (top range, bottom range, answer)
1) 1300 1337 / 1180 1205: 1.37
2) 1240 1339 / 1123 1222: 1.20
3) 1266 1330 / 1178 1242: 1.24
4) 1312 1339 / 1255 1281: 0.90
